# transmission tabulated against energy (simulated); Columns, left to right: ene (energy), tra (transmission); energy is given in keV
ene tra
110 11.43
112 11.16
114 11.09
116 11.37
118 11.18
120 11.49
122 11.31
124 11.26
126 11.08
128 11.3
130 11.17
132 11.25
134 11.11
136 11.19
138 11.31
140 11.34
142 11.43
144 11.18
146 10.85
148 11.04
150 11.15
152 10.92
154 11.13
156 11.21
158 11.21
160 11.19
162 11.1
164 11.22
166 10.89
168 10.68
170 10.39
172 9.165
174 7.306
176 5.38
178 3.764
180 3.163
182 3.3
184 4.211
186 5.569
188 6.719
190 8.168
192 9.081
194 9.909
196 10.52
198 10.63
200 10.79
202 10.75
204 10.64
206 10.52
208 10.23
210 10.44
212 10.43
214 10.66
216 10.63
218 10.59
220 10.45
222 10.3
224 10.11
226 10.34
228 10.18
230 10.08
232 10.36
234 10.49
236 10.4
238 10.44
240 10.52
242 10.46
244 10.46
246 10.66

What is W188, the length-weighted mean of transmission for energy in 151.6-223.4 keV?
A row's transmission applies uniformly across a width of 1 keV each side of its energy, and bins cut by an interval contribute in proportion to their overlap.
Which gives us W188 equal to 9.25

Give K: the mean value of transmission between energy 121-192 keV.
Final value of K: 9.55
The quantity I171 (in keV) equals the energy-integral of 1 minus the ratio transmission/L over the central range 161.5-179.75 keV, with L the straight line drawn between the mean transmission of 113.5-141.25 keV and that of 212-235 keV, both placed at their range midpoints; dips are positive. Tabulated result 3.8 keV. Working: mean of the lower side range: 11.3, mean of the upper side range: 10.4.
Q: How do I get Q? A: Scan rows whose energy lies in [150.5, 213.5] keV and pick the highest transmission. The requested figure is 11.22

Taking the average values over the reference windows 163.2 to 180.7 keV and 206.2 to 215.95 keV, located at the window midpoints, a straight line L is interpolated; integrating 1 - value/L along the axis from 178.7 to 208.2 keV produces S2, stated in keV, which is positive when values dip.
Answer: 4.1 keV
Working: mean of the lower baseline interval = 8.04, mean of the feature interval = 8.18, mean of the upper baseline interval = 10.5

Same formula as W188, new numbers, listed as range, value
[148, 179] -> 9.82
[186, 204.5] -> 9.44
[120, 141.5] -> 11.2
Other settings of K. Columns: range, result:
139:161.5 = 11.1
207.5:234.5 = 10.4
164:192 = 7.06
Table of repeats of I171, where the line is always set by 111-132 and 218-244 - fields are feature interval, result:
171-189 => 9.0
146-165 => -0.3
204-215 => 0.1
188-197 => 1.3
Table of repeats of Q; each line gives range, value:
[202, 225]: 10.75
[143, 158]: 11.21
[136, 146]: 11.43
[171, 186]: 9.165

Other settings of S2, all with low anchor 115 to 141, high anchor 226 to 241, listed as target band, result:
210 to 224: 0.02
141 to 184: 6.64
